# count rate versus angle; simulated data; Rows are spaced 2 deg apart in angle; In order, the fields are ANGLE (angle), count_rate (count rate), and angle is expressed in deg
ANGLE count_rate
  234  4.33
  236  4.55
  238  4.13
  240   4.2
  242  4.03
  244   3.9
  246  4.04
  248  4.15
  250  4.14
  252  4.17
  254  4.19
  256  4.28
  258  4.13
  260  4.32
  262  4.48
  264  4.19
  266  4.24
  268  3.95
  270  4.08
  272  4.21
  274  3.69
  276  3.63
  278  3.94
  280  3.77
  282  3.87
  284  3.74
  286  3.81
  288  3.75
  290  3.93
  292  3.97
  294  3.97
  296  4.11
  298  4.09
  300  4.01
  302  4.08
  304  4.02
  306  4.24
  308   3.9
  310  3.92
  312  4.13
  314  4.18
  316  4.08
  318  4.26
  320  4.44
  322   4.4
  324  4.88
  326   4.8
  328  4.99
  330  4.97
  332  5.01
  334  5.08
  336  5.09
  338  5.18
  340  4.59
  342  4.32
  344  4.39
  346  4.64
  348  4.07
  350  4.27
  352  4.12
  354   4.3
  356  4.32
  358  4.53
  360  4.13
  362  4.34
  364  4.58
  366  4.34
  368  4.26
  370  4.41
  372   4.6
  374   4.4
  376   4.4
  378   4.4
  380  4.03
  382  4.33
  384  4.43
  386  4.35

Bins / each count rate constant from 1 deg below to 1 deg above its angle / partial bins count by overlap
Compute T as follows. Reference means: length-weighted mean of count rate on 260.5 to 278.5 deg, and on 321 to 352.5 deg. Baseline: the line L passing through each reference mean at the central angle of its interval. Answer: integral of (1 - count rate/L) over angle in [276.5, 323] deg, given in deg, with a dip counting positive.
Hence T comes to 3.4 deg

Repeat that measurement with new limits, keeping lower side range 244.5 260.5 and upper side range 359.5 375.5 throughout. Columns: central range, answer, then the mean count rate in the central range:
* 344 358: 0.2 deg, 4.31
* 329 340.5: -1.8 deg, 5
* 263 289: 1.8 deg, 3.91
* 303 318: 0.7 deg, 4.08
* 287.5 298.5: 0.7 deg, 3.97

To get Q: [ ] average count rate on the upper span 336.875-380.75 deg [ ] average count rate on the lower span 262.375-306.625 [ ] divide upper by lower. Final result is 1.11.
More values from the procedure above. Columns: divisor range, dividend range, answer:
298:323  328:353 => 1.13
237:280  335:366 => 1.09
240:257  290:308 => 0.98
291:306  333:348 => 1.16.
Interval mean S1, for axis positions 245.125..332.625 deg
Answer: 4.16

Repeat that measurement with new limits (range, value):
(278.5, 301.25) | 3.91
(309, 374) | 4.49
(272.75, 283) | 3.79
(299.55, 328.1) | 4.27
